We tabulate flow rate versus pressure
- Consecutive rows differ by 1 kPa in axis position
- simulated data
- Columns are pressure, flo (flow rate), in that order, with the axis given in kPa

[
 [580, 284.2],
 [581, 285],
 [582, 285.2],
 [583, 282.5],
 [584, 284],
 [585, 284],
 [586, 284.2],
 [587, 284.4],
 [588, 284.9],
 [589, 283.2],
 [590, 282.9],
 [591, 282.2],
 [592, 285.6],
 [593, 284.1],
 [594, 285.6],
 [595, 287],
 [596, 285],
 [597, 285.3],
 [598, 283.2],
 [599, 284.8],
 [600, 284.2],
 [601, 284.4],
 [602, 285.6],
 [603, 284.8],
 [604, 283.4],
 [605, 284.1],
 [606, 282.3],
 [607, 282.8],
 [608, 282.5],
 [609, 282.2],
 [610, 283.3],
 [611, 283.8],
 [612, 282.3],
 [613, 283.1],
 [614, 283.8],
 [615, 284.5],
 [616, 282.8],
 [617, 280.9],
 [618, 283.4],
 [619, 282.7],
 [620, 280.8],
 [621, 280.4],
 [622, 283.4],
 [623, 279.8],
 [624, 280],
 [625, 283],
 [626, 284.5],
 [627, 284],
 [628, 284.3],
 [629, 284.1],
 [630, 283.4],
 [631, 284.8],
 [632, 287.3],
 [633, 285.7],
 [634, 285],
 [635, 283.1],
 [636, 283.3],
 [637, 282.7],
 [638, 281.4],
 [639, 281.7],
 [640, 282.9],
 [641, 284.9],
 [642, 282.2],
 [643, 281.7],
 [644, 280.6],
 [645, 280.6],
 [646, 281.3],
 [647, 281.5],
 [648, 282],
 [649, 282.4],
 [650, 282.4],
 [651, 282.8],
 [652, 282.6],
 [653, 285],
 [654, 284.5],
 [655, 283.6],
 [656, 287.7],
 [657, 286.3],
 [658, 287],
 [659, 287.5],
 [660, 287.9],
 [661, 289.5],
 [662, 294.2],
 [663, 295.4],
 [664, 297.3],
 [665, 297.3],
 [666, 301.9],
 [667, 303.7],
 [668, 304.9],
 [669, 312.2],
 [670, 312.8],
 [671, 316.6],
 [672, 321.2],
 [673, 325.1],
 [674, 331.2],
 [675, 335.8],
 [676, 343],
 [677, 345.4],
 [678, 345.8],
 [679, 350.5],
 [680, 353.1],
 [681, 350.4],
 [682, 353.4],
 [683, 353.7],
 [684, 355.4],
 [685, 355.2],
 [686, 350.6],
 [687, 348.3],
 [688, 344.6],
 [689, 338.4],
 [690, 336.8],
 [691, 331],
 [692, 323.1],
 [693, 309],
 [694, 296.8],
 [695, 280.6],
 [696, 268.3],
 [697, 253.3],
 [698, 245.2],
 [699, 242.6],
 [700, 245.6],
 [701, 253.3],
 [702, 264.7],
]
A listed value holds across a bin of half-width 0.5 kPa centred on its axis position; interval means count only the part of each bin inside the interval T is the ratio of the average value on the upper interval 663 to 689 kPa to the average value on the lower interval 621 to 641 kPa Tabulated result 1.17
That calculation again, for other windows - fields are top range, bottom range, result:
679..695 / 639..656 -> 1.20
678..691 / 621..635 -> 1.23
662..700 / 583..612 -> 1.12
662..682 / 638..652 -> 1.15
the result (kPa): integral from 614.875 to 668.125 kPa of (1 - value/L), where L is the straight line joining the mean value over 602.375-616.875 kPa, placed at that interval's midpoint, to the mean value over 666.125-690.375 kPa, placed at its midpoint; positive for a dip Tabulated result 3.8 kPa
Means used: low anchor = 283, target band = 285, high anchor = 336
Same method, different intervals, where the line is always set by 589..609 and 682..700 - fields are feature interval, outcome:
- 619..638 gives 0.65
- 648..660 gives 0.66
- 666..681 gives -1.02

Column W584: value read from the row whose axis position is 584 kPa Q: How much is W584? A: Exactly 284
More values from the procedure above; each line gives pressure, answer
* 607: 282.8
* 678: 345.8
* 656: 287.7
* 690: 336.8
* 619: 282.7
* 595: 287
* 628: 284.3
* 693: 309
